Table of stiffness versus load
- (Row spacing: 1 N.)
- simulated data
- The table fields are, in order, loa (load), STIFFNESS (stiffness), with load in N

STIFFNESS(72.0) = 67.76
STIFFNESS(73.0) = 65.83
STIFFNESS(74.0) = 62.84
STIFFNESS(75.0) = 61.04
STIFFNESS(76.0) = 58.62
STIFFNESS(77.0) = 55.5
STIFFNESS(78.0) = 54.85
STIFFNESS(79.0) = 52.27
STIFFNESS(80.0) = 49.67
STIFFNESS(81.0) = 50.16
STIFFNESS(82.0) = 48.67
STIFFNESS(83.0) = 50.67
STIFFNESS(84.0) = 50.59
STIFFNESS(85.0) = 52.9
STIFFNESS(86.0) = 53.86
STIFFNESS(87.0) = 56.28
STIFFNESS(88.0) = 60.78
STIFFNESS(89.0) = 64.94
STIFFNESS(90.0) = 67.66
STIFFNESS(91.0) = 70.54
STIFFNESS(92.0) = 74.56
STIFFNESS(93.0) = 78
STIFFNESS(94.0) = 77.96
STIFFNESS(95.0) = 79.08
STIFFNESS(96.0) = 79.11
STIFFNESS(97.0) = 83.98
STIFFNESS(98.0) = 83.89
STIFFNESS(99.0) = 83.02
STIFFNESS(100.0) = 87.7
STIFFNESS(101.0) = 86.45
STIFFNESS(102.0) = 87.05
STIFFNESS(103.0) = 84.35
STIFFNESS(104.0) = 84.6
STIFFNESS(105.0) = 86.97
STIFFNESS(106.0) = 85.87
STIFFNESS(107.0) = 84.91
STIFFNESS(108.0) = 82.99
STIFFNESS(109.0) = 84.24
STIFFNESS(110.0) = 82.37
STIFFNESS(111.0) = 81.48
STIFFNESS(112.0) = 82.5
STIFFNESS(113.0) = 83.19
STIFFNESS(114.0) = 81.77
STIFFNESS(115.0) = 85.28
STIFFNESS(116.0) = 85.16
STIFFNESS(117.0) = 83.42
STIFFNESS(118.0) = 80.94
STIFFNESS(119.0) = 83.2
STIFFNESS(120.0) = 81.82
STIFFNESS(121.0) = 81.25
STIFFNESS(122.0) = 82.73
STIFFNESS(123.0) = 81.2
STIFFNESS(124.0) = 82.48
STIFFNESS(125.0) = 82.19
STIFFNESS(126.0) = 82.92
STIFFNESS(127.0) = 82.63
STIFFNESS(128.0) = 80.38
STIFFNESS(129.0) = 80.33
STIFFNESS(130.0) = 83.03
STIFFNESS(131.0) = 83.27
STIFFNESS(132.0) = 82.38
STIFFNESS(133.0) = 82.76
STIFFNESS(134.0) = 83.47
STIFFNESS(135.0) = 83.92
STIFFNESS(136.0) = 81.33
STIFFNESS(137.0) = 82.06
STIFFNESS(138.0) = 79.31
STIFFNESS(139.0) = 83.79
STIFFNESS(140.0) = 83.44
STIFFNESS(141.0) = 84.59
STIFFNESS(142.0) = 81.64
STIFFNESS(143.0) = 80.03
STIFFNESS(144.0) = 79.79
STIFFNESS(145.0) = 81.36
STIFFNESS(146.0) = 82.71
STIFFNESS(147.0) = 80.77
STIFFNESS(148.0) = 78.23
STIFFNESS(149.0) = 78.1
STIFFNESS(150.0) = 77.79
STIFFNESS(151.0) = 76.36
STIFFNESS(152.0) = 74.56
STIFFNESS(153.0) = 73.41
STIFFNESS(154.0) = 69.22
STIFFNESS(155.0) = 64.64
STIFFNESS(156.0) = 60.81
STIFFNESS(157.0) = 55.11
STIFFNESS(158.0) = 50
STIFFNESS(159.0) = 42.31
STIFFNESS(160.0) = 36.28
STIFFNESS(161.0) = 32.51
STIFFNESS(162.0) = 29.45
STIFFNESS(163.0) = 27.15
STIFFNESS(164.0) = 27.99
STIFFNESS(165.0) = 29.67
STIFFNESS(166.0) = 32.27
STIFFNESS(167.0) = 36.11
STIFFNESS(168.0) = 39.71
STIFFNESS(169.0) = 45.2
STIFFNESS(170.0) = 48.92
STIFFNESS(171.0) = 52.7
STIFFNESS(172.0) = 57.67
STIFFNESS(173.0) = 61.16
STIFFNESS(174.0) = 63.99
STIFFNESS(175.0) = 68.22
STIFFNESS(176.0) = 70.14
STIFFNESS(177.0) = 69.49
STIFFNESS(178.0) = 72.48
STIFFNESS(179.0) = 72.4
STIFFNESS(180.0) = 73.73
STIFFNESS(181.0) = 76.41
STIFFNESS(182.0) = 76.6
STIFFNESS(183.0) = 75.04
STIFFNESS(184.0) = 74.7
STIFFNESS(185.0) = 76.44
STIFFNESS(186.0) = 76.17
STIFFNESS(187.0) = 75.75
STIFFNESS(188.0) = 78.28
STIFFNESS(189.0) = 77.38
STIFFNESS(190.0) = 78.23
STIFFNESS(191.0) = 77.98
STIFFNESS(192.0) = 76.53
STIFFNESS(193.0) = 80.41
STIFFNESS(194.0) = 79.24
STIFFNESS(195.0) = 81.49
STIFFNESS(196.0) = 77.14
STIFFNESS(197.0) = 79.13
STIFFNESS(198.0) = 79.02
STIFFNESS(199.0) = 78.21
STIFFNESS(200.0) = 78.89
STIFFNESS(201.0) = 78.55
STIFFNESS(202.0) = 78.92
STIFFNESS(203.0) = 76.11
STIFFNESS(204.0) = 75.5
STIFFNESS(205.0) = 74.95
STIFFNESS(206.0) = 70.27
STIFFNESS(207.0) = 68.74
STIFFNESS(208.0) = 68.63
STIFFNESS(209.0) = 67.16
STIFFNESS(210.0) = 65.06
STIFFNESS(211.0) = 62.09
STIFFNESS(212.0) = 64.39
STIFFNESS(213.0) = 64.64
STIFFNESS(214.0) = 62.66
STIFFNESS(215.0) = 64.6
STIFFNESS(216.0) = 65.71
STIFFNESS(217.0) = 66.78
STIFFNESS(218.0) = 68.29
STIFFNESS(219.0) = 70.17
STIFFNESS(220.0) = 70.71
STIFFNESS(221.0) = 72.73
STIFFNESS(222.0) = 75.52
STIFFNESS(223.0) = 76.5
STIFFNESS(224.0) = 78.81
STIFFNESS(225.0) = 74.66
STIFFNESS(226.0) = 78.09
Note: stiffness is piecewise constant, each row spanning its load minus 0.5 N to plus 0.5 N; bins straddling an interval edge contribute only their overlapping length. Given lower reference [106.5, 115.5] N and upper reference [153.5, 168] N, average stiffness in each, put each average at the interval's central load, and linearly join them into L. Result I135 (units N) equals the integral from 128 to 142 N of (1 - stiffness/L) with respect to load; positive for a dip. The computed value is -4.2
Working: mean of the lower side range 83.2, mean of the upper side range 42.3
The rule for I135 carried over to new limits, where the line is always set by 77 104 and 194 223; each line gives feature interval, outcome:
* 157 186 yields 6.6 N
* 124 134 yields -1.9 N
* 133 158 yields -2.5 N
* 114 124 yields -2.0 N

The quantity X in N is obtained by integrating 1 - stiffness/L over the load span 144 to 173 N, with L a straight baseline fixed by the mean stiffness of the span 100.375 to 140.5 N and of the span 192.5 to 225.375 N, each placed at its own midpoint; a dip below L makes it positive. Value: 8.6 N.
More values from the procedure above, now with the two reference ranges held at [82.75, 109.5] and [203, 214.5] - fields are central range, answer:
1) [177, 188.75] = -0.9 N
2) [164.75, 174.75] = 3.2 N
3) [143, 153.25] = -0.9 N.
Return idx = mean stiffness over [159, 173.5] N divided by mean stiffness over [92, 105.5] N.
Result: 0.5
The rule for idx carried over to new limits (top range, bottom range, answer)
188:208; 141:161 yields 1.11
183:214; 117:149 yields 0.91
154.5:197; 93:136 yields 0.74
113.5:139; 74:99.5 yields 1.29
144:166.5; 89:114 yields 0.71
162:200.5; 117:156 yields 0.82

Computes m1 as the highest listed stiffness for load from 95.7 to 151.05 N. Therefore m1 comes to 87.7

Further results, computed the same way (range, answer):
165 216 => 81.49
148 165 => 78.23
